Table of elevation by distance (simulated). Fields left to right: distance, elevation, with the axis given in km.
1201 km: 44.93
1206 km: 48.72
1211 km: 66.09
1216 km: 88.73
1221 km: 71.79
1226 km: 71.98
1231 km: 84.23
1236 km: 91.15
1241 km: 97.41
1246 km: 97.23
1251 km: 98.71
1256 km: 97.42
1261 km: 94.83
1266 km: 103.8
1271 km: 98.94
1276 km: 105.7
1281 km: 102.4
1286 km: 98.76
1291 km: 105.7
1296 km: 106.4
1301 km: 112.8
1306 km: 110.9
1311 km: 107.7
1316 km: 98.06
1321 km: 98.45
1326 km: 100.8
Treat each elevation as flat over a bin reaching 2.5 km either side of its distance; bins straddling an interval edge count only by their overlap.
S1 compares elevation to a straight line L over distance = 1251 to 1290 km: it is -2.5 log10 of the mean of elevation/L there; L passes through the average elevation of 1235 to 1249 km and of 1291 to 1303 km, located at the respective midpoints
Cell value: 0.02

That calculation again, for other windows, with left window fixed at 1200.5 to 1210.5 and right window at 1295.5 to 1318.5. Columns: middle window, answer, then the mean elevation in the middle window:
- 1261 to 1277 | -0.18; 101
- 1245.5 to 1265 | -0.24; 97.5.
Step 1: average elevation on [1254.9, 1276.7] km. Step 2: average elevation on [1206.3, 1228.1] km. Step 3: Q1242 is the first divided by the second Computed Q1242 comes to 1.4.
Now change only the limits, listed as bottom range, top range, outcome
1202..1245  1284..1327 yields 1.36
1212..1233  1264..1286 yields 1.31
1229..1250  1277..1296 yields 1.11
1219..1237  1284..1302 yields 1.33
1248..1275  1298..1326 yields 1.06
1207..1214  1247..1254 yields 1.54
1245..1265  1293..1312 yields 1.12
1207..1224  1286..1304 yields 1.47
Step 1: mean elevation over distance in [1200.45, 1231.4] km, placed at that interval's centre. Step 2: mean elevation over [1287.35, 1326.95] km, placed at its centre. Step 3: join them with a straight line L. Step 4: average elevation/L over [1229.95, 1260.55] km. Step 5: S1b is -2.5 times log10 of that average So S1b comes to -0.18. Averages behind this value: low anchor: 68.4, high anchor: 105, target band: 94.9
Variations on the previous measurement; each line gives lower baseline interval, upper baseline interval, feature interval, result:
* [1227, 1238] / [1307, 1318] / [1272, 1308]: -0.072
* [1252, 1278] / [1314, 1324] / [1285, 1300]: -0.062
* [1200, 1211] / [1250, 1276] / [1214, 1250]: -0.181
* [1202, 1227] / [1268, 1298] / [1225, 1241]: -0.110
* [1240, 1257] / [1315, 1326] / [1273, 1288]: -0.044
